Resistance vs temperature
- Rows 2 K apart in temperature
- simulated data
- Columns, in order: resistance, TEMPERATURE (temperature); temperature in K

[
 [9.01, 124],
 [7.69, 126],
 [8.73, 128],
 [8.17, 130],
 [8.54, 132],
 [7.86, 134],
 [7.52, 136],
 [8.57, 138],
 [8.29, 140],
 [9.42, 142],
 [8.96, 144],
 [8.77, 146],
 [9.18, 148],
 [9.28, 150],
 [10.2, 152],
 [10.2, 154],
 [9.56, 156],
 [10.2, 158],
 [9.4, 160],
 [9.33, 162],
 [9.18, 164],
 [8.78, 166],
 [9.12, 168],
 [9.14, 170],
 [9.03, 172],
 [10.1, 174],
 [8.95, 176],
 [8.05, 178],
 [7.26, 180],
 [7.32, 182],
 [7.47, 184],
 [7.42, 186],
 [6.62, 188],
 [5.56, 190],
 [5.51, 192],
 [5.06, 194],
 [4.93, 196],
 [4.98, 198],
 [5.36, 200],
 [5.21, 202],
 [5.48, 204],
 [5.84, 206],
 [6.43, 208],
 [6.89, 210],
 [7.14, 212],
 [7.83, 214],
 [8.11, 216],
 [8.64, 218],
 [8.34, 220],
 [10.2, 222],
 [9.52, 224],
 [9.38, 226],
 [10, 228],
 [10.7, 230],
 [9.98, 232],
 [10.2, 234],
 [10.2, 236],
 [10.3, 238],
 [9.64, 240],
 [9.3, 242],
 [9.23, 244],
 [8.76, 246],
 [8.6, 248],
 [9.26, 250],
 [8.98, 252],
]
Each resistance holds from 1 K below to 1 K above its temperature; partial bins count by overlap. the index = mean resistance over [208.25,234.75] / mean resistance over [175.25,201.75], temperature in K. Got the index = 1.38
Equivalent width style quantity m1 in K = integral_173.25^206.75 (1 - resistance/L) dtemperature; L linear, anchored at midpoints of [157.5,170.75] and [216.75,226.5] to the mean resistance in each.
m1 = 9.9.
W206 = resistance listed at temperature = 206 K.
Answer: 5.84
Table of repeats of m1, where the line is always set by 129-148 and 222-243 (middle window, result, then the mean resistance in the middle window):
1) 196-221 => 7.7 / 6.62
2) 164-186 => 1.3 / 8.5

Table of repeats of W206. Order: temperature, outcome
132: 8.54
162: 9.33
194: 5.06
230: 10.7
